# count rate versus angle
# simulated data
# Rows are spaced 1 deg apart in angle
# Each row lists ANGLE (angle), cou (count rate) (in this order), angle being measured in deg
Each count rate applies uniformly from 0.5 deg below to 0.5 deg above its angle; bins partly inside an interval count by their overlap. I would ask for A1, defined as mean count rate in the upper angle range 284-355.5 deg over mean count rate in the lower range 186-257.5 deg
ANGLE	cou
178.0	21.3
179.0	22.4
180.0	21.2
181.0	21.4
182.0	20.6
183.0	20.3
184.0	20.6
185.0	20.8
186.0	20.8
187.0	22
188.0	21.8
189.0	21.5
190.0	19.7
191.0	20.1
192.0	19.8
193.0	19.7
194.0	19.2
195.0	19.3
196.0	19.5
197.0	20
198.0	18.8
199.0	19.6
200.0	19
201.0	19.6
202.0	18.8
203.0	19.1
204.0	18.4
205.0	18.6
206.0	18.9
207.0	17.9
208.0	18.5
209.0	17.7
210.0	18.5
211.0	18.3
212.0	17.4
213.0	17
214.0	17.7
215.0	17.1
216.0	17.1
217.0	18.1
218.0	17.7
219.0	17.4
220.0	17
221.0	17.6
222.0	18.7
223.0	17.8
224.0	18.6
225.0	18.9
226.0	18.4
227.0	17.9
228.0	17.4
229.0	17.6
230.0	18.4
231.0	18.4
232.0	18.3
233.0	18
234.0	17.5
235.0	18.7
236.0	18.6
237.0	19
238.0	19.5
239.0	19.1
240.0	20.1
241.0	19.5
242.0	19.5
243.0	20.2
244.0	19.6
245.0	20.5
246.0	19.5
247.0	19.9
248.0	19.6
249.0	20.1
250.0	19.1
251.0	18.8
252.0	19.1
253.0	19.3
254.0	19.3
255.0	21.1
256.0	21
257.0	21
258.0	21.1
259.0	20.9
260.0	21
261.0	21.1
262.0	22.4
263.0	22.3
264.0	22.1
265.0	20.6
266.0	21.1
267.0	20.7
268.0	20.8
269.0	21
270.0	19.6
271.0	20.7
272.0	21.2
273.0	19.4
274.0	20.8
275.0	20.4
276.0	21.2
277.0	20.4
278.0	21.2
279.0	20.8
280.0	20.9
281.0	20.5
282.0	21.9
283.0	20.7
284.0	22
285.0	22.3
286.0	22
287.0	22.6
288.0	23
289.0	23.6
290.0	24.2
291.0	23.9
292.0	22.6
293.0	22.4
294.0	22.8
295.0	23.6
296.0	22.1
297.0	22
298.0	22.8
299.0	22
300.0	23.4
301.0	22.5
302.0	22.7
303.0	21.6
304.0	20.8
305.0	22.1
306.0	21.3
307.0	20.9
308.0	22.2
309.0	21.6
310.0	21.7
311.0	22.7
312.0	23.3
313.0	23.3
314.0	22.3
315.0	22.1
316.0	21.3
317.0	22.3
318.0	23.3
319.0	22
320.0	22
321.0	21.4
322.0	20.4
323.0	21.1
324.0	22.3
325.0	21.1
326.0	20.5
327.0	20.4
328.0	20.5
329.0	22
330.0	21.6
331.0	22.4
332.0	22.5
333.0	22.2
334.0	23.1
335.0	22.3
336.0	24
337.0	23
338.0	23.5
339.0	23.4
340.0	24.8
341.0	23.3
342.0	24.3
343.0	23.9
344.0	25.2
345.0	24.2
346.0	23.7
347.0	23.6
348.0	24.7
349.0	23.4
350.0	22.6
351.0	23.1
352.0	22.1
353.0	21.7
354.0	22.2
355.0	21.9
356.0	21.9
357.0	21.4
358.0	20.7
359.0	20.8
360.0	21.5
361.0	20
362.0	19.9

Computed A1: 1.19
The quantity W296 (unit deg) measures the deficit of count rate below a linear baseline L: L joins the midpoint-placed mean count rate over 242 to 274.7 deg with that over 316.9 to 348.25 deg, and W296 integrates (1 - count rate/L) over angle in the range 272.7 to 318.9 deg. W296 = -1.04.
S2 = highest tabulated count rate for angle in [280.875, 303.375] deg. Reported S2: 24.2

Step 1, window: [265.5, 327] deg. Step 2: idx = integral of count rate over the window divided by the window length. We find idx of 21.8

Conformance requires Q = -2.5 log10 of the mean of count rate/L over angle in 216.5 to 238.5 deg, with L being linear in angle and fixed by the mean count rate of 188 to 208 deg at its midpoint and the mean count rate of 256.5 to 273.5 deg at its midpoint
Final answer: 0.110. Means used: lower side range 19.4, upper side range 21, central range 18.2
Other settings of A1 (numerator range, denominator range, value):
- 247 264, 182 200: 1.01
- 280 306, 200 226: 1.23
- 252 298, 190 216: 1.15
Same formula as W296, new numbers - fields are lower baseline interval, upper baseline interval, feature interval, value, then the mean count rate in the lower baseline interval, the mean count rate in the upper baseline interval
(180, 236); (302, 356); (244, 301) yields -1.28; 18.9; 22.4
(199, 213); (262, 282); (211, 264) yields 1.58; 18.5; 20.9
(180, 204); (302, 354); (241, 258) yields 0.97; 20.1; 22.5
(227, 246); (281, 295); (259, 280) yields 0.29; 18.9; 22.6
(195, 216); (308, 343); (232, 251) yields 0.35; 18.5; 22.3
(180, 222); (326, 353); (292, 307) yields -0.26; 19.1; 23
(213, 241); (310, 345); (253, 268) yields -1.10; 18.2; 22.5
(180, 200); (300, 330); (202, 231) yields 3.65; 20.3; 21.8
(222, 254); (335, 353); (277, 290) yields -0.55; 18.9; 23.6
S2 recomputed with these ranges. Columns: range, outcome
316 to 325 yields 23.3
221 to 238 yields 19.5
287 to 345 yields 25.2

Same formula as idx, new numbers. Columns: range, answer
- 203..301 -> 20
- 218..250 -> 18.7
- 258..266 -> 21.4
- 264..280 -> 20.7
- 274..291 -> 21.8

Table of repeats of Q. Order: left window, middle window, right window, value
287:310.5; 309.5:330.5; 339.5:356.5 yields 0.05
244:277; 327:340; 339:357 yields 0.01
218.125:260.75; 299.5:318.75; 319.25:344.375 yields -0.03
